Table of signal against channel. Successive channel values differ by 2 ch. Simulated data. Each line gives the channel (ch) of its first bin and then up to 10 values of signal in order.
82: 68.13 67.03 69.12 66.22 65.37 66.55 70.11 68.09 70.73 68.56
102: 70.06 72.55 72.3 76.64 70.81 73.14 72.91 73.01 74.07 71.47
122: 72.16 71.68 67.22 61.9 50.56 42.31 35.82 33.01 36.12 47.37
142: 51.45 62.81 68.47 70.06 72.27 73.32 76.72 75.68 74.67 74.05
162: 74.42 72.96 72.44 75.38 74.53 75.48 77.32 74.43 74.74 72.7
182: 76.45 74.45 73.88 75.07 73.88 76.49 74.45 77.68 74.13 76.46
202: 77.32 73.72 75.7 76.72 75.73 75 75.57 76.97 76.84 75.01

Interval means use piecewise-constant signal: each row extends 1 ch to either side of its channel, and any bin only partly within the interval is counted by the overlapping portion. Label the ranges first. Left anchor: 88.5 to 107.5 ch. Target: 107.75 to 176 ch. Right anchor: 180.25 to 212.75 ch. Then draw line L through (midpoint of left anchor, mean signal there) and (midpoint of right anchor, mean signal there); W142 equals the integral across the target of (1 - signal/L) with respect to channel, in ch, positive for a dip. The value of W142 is 5.6 ch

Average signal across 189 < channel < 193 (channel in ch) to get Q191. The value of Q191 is 75.2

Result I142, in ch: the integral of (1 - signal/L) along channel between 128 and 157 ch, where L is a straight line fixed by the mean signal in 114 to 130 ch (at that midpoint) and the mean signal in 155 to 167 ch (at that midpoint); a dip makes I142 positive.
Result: 6.0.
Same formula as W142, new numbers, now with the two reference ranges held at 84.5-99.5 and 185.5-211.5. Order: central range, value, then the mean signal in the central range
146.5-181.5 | -0.5 ch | 74.1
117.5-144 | 5.9 ch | 54.9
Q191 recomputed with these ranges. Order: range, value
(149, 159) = 74.5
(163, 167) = 72.7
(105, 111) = 73.2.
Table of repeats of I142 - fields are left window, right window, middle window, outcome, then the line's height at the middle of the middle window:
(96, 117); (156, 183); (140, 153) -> 1.54 ch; 73.6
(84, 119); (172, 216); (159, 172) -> -0.04 ch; 73.9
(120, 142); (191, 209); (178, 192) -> -0.75 ch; 70.8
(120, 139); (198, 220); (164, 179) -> -2.20 ch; 65.2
